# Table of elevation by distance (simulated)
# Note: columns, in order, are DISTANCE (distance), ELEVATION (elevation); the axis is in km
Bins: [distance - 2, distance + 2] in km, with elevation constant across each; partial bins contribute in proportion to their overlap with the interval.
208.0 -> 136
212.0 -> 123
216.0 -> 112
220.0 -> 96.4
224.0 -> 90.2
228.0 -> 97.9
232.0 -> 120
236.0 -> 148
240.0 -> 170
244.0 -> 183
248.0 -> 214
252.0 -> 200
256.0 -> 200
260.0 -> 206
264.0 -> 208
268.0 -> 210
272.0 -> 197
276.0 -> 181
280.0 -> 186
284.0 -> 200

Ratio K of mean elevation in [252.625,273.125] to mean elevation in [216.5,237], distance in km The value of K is 1.88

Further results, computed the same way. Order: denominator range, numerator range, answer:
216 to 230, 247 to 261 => 2.10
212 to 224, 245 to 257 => 1.94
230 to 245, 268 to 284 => 1.25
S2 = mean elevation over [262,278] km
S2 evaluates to 199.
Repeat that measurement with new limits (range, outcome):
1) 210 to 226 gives 105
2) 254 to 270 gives 206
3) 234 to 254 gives 183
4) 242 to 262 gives 201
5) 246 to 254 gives 207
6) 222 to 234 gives 103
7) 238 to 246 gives 176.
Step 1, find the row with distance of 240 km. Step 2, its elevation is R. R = 170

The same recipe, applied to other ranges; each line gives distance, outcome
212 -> 123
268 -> 210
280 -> 186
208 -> 136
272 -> 197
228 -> 97.9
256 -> 200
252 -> 200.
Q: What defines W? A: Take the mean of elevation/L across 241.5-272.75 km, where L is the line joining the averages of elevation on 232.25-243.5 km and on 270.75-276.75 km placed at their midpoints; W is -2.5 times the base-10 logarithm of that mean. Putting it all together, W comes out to -0.162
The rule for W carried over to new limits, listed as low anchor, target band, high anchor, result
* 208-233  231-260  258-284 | -0.17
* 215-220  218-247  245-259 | 0.14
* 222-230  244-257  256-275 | -0.24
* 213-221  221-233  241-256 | 0.33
